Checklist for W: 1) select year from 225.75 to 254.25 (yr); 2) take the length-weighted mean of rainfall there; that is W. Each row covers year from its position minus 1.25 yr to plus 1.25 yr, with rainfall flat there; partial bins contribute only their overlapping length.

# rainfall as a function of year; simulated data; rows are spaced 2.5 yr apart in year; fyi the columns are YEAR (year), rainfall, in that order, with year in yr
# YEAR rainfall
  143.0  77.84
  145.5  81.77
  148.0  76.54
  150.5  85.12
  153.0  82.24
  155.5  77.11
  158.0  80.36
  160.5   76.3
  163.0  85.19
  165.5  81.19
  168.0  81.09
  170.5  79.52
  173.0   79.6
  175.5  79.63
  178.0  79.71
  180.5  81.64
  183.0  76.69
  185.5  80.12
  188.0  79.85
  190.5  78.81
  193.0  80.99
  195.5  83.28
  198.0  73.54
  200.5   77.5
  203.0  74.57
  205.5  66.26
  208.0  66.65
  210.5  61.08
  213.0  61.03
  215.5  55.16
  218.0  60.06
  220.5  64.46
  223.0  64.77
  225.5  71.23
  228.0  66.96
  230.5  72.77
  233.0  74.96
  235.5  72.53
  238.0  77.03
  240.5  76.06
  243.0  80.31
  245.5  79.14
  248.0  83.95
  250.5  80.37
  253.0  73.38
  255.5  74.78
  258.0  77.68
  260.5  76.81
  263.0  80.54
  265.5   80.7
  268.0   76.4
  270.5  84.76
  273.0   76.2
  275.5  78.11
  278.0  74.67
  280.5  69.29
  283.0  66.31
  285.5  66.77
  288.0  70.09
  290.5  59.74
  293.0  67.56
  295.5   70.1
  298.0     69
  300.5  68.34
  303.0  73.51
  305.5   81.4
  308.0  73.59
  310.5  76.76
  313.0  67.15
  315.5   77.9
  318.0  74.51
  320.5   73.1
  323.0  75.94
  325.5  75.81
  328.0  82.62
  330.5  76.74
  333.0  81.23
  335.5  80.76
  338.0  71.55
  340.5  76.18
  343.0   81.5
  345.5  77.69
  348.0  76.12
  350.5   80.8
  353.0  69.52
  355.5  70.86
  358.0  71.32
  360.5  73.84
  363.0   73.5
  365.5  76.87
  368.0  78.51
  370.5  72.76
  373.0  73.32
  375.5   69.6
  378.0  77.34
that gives 76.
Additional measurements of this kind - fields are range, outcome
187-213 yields 73.6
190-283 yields 73.6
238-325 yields 74.6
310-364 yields 75.7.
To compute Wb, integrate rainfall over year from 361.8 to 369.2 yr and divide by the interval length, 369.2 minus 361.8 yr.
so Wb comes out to 76.3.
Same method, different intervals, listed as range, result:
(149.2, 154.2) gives 83.6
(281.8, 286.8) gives 66.6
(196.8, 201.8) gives 75.5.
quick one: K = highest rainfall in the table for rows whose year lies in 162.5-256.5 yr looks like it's 85.19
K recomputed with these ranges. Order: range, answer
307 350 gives 82.62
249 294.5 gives 84.76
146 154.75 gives 85.12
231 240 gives 77.03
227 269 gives 83.95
